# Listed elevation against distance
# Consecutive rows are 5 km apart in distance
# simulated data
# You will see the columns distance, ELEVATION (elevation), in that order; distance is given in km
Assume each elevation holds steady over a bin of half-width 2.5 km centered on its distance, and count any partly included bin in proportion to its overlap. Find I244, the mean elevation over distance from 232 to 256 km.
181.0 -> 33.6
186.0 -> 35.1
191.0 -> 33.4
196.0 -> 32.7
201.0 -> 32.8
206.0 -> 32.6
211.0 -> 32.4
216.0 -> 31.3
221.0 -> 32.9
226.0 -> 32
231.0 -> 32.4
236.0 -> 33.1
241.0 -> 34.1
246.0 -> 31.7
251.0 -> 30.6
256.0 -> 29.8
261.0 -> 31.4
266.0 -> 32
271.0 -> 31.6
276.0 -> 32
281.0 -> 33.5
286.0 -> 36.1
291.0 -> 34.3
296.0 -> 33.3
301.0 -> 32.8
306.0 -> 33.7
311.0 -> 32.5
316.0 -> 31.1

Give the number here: 32.1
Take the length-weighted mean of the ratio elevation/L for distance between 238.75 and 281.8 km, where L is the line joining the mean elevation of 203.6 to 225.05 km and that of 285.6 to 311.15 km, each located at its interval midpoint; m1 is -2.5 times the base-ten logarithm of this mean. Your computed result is 0.04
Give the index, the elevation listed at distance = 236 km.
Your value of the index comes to 33.1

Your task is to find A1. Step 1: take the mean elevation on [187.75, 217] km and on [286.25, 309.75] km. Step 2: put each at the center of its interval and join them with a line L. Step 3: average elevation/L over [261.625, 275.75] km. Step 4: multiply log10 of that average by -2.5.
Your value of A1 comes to 0.05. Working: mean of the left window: 32.7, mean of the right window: 33.7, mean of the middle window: 31.8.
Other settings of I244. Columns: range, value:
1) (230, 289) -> 32.4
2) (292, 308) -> 33.4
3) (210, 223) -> 32.1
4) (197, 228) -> 32.4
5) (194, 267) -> 32.1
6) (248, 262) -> 30.6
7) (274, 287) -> 33.7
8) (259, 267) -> 31.7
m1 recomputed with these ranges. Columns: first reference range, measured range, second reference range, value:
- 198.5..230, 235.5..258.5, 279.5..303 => 0.044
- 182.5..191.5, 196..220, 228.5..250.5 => 0.043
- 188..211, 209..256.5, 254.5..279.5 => 0.003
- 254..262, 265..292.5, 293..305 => -0.047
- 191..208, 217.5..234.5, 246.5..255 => -0.023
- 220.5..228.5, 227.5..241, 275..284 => -0.016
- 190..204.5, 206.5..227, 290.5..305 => 0.026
